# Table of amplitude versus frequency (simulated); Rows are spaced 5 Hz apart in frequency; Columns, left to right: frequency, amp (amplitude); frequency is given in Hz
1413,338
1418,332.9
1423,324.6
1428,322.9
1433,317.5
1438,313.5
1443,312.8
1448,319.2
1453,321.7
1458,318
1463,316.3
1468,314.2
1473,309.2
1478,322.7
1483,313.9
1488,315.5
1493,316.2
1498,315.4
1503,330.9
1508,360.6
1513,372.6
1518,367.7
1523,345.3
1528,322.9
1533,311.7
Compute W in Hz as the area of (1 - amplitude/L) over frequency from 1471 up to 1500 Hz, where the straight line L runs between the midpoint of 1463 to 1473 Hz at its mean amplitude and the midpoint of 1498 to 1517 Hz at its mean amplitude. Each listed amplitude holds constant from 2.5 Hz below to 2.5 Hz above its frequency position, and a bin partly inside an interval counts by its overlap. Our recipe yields 1.2 Hz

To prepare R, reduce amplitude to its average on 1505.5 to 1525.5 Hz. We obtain 362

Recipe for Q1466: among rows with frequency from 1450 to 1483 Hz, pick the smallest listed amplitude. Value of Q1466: 309.2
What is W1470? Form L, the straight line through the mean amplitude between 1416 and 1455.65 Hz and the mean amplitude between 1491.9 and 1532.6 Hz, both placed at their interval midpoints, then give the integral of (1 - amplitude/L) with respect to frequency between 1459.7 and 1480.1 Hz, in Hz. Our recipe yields 0.9 Hz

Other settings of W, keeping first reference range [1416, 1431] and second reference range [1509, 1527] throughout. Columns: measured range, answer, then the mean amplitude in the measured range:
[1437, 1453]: 0.8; 316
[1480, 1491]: 1.0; 315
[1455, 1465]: 0.6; 317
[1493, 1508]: 1.0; 328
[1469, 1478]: 0.8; 314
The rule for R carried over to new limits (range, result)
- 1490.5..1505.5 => 321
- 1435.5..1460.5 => 317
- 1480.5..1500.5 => 315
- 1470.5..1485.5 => 315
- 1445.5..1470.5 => 318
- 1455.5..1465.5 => 317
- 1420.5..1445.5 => 318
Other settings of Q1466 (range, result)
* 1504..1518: 360.6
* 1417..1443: 312.8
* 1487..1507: 315.4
